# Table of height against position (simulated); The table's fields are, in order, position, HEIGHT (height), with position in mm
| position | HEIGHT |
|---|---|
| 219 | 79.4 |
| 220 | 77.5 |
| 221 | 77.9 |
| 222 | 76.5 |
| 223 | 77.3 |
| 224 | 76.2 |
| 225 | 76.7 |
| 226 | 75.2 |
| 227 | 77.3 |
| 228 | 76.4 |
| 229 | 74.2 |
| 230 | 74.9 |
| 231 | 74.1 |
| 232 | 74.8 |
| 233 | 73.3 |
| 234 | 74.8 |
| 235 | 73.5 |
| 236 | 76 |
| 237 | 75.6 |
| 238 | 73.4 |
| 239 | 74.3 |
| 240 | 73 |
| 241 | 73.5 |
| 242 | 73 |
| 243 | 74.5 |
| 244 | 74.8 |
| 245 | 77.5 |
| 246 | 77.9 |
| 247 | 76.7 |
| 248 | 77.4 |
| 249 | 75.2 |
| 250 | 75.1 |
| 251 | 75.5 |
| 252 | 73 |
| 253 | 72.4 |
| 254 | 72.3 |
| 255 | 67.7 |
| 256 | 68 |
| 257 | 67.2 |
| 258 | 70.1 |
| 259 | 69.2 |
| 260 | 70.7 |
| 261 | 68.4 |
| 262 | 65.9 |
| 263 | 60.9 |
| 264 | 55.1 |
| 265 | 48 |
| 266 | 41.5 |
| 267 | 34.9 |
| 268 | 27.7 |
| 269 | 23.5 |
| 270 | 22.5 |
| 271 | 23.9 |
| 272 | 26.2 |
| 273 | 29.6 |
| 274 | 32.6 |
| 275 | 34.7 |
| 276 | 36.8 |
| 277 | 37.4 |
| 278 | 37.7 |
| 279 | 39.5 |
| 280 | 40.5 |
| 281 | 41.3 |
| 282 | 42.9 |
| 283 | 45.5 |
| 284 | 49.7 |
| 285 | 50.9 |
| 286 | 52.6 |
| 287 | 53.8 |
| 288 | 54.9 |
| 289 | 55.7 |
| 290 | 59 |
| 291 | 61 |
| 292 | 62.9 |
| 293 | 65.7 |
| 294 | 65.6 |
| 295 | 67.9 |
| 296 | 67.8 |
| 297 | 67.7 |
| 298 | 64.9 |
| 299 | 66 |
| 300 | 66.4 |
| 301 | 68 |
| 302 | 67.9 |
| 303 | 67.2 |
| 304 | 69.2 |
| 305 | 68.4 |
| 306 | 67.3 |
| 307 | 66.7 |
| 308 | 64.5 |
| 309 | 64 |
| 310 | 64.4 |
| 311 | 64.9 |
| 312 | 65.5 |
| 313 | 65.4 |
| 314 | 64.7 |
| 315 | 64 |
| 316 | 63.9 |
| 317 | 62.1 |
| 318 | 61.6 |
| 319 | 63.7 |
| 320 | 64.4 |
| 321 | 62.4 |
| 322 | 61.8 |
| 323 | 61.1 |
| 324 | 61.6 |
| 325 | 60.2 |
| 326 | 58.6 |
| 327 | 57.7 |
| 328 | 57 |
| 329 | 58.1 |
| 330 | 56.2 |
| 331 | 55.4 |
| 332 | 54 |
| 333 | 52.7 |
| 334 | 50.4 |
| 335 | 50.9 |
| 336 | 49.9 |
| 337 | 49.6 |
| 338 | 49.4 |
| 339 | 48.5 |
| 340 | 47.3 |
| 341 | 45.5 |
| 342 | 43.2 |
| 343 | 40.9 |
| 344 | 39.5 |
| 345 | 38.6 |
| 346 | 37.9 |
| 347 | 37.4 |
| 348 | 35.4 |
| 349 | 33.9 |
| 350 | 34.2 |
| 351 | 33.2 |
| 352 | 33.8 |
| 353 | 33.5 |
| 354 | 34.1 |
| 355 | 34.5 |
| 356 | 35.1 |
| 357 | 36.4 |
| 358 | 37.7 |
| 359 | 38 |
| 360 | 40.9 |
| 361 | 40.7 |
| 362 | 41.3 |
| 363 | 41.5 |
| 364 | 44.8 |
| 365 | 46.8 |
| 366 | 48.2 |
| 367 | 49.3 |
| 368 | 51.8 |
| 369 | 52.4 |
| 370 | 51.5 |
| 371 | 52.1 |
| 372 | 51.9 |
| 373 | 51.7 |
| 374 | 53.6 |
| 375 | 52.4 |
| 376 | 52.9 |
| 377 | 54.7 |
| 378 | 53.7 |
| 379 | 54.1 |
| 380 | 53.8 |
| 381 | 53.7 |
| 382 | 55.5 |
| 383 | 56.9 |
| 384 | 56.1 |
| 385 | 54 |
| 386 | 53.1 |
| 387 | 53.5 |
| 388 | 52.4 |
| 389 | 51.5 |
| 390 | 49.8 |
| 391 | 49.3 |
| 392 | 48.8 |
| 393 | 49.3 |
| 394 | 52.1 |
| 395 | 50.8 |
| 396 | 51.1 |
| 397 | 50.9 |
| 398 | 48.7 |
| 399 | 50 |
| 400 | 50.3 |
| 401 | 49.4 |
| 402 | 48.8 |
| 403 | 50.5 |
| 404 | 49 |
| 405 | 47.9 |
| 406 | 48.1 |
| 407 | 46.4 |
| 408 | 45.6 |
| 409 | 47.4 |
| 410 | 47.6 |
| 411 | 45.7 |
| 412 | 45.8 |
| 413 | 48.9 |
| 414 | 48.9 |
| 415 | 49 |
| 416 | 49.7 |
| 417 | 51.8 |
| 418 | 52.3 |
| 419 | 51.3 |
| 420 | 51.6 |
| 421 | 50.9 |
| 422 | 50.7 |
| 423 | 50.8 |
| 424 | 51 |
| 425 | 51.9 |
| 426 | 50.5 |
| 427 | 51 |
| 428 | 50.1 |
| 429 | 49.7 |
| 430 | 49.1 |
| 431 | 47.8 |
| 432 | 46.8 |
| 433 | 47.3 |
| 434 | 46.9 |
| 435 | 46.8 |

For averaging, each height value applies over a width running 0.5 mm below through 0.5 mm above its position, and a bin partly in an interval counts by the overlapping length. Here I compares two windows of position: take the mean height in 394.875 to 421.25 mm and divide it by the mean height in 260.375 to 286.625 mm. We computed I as 1.19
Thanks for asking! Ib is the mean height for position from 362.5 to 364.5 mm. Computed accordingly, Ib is 43.1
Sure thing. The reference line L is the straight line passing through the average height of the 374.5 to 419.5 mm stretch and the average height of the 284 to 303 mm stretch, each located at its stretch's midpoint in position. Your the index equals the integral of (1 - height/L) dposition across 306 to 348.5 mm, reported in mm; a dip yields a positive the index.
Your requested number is 2.2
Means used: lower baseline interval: 62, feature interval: 55.4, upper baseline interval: 50.7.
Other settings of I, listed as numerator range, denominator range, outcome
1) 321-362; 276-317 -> 0.77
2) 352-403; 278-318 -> 0.80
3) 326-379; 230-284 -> 0.78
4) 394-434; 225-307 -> 0.81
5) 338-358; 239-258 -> 0.52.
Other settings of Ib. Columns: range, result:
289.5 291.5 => 60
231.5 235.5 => 74.1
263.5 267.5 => 44.9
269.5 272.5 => 24.2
